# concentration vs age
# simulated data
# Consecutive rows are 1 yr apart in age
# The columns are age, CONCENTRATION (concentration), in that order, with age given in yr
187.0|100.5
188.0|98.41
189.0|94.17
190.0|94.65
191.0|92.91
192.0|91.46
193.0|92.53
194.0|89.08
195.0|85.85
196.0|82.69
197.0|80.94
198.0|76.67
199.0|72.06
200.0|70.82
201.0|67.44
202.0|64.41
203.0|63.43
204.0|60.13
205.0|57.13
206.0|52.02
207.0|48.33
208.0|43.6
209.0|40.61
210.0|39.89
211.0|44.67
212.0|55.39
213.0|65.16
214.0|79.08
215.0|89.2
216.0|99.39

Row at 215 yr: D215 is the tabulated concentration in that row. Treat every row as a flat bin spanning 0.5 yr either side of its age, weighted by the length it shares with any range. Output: 89.2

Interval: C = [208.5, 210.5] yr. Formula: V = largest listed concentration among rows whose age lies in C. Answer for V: 40.61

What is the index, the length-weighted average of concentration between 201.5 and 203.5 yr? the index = 63.9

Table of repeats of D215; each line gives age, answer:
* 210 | 39.89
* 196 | 82.69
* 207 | 48.33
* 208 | 43.6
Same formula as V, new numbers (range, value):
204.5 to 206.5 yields 57.13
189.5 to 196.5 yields 94.65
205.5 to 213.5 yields 65.16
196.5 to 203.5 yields 80.94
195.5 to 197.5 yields 82.69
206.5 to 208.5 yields 48.33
